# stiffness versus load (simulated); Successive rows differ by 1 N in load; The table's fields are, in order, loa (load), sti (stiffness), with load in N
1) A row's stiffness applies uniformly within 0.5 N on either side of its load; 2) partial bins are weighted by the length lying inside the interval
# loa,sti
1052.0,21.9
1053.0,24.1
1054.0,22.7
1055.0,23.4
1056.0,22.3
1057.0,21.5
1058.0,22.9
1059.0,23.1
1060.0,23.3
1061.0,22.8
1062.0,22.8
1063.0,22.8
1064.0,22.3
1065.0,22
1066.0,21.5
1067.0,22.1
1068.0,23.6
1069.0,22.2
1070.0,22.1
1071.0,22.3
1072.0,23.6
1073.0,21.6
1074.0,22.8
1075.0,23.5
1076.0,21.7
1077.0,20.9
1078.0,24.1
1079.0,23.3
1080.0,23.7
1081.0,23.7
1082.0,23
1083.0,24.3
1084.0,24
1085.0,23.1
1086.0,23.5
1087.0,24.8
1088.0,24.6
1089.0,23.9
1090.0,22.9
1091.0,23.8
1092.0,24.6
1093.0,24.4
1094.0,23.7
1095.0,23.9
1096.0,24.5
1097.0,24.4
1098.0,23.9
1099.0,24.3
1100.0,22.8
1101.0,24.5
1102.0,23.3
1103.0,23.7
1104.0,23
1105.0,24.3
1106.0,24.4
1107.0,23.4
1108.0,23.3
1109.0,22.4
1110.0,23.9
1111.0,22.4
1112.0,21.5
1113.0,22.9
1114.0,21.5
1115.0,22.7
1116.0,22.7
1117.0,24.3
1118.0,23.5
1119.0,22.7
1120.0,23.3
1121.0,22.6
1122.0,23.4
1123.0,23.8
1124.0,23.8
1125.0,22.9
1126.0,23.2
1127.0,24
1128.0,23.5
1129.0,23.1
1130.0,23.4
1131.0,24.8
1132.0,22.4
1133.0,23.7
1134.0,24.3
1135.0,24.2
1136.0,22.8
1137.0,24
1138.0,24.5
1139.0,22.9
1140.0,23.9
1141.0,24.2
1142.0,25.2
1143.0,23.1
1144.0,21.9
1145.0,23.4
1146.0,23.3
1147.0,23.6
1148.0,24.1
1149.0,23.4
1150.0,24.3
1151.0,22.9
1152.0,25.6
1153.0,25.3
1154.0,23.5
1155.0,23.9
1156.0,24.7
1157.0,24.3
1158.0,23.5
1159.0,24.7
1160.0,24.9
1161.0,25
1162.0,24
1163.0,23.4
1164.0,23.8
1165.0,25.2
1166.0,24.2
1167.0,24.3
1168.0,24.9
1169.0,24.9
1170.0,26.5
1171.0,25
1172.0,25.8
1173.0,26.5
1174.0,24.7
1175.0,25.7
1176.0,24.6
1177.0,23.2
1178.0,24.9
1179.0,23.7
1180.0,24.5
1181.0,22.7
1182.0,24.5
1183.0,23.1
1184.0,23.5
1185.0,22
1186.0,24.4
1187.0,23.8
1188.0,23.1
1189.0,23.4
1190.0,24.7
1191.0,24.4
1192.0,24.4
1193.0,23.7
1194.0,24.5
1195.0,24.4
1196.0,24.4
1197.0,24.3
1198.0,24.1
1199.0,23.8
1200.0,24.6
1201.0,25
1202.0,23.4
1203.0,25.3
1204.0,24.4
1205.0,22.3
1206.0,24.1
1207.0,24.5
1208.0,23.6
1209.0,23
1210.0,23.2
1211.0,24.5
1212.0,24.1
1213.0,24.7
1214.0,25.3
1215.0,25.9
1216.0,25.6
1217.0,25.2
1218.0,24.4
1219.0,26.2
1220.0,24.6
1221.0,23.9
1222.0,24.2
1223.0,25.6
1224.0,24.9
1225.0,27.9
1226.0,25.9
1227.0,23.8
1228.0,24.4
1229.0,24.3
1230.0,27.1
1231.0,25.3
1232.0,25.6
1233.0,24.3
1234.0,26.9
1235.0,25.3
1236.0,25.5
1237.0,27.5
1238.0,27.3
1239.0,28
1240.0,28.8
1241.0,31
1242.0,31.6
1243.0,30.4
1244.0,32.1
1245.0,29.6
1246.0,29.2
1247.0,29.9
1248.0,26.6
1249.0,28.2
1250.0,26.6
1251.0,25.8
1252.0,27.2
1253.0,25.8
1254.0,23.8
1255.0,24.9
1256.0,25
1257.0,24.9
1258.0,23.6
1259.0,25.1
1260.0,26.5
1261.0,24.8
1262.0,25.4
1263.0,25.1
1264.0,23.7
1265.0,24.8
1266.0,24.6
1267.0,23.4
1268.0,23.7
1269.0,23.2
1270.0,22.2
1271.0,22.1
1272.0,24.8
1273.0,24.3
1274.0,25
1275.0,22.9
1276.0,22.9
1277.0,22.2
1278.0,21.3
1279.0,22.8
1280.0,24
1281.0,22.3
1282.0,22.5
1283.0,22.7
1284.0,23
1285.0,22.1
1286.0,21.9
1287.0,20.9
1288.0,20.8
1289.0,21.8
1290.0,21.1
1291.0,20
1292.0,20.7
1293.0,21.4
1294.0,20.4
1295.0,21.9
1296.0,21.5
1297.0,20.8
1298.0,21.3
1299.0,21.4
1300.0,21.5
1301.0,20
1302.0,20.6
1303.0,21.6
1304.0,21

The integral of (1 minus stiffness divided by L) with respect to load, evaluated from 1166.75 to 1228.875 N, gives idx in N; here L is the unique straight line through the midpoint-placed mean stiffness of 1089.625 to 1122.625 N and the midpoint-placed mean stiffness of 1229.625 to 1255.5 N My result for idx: 4.0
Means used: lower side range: 23.4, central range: 24.5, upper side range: 27.5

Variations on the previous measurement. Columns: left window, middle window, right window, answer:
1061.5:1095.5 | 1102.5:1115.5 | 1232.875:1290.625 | 0.2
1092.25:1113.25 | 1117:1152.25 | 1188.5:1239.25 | 0.5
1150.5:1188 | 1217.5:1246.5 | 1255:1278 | -3.1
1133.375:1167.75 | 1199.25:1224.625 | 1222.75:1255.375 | 1.5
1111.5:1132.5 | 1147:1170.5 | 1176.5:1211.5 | -0.8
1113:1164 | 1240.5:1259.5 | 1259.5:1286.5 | -3.2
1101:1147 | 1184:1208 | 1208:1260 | 1.1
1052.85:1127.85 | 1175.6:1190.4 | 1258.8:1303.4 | -0.5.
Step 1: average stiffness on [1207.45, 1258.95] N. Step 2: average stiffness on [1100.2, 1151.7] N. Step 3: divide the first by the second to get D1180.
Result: 1.12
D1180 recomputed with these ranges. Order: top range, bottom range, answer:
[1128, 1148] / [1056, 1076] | 1.05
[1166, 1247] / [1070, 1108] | 1.07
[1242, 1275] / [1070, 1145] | 1.10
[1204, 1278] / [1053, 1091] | 1.11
